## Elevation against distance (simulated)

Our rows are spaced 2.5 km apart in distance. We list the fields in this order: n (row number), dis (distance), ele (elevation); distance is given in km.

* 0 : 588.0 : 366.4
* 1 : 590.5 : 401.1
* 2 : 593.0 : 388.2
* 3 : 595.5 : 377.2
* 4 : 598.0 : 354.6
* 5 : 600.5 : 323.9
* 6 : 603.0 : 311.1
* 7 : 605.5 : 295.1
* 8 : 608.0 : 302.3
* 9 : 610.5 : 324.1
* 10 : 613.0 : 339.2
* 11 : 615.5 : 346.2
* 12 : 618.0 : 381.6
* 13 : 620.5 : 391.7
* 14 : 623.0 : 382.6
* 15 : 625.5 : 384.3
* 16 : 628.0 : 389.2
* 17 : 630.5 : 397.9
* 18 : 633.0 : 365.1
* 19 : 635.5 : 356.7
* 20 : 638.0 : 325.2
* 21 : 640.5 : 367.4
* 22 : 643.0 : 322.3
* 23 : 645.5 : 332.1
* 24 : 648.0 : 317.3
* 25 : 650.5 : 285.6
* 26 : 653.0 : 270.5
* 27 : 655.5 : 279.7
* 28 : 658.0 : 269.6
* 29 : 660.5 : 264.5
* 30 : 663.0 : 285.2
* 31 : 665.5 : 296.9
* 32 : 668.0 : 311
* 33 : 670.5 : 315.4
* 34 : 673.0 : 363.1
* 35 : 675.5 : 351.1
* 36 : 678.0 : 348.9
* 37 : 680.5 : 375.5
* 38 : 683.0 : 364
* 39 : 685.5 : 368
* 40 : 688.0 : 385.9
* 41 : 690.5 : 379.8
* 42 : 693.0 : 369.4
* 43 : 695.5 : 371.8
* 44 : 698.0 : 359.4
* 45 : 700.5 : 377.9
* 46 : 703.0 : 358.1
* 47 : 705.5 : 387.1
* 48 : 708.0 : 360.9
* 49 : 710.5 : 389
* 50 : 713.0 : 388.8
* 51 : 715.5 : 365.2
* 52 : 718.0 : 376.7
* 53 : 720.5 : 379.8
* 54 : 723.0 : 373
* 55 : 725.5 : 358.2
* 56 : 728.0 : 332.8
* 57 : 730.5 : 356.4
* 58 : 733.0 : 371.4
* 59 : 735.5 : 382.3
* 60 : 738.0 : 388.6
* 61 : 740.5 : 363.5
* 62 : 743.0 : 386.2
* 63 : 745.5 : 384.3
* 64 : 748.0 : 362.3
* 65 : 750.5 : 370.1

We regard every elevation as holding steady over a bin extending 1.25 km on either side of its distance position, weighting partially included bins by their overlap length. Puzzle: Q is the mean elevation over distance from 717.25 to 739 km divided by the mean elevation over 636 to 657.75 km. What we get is 1.2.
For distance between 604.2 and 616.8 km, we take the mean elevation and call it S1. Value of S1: 322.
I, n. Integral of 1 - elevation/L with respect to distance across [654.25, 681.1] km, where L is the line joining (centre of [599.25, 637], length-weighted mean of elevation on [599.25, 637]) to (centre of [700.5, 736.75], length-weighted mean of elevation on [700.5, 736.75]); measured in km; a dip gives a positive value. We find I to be 3.6 km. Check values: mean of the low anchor 353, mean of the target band 313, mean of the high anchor 370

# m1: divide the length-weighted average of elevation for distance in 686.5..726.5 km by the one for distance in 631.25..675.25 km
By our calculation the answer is 1.2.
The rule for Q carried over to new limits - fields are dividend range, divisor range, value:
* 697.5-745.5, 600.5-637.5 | 1.05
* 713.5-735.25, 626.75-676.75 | 1.13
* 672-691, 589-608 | 1.06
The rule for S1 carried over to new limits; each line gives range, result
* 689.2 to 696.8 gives 374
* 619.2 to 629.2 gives 387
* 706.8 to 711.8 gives 375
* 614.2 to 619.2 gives 363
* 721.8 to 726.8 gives 365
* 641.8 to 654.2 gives 306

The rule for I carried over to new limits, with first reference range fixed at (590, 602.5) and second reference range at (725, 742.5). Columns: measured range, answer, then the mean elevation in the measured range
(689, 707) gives -0.3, 372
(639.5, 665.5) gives 4.7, 299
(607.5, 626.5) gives 0.3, 358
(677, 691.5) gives -0.2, 371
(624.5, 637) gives -0.5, 377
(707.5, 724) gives -0.5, 377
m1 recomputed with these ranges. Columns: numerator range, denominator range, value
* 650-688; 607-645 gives 0.89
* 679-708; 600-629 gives 1.07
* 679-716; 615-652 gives 1.05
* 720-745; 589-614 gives 1.08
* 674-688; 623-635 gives 0.95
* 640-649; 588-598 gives 0.87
